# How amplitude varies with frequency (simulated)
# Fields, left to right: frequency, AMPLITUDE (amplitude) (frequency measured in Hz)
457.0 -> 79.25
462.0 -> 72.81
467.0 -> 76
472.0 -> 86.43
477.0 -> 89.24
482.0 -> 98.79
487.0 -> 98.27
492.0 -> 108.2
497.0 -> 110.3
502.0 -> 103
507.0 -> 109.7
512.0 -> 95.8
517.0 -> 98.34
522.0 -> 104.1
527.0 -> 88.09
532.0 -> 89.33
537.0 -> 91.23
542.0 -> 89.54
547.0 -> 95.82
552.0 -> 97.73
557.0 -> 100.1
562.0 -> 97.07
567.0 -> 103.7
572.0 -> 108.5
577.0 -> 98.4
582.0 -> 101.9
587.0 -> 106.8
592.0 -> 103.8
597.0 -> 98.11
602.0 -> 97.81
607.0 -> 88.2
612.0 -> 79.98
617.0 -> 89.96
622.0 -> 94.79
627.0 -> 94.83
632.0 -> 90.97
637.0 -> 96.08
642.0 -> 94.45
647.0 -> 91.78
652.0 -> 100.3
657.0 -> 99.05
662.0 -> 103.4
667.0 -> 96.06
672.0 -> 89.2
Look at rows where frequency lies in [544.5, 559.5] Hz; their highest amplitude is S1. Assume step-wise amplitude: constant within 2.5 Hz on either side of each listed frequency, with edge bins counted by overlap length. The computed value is 100.1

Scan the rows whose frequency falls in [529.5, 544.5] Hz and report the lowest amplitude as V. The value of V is 89.33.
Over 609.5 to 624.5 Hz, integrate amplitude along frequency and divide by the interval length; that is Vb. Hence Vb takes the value 88.2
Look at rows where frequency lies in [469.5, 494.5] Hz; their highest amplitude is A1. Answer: 108.2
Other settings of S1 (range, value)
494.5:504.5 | 110.3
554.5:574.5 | 108.5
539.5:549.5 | 95.82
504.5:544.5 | 109.7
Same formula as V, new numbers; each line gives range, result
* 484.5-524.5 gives 95.8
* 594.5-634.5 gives 79.98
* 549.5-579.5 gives 97.07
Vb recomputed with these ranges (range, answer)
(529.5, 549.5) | 91.5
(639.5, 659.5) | 96.4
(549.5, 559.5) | 98.9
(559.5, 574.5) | 103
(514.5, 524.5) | 101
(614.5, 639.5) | 93.3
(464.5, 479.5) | 83.9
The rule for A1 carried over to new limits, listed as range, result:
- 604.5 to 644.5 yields 96.08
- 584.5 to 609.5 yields 106.8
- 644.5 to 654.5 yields 100.3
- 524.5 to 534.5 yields 89.33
